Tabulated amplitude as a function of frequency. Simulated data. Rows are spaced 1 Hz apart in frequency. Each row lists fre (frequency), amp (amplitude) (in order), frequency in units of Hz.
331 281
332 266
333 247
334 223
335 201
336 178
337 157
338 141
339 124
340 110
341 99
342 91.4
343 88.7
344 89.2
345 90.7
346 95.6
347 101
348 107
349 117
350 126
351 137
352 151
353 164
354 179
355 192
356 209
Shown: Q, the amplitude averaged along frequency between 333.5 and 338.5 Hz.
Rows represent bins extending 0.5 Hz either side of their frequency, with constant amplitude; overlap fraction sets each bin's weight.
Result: 180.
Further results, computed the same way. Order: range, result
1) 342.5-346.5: 91.1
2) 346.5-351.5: 118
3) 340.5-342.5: 95.2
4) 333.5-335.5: 212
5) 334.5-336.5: 190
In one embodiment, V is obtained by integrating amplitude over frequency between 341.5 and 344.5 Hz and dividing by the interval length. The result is 89.8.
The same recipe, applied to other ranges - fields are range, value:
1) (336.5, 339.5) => 141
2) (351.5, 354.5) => 165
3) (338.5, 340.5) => 117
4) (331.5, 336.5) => 223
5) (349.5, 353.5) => 144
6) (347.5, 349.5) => 112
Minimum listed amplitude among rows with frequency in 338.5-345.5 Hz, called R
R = 88.7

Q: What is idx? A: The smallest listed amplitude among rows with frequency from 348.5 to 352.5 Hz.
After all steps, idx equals 117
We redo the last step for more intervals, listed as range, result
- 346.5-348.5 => 101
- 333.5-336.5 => 178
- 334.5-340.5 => 110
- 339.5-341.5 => 99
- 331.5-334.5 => 223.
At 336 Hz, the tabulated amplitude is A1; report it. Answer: 178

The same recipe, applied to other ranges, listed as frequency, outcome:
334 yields 223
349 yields 117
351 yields 137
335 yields 201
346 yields 95.6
